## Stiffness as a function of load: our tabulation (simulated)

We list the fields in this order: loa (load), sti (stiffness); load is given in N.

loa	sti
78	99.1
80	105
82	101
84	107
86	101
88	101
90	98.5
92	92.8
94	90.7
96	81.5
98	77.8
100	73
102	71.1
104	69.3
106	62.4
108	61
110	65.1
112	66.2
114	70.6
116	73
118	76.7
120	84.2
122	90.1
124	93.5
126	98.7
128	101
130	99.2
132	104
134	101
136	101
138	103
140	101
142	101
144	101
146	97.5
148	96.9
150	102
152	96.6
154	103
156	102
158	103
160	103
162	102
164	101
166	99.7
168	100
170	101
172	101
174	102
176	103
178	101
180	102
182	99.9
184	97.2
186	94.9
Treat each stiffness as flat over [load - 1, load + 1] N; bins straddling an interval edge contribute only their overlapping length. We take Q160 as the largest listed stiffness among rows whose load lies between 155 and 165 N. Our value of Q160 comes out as 103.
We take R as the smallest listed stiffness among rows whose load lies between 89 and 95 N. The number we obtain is 90.7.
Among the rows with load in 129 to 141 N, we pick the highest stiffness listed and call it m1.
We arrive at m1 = 104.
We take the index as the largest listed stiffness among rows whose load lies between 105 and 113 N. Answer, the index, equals 66.2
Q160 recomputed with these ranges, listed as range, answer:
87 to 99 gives 101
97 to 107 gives 77.8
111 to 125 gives 93.5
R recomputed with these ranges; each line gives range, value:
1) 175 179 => 101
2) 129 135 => 99.2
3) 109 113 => 65.1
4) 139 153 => 96.6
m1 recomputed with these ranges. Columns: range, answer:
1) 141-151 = 102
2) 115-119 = 76.7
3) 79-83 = 105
